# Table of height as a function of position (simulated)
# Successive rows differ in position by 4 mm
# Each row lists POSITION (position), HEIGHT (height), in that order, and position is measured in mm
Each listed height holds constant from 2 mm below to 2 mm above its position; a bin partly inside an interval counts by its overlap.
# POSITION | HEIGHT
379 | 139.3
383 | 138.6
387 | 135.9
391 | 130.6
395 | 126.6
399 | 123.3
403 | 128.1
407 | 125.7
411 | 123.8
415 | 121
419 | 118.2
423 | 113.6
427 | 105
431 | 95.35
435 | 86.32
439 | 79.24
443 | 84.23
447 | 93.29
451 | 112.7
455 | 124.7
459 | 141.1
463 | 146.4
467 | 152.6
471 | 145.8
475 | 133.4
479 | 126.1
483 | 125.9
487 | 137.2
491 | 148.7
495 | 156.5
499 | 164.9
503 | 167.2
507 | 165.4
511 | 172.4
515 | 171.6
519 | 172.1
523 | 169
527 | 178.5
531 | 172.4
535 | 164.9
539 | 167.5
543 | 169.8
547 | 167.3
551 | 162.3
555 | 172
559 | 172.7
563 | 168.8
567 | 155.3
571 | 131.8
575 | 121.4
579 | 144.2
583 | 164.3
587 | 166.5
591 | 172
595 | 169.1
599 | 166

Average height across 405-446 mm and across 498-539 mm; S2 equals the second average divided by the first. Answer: 1.62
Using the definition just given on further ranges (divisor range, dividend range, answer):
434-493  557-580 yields 1.21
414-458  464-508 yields 1.42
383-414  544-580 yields 1.22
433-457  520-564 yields 1.75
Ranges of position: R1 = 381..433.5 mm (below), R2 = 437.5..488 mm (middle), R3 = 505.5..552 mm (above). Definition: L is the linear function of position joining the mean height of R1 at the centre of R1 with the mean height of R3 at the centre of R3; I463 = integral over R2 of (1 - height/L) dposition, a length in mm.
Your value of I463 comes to 7.2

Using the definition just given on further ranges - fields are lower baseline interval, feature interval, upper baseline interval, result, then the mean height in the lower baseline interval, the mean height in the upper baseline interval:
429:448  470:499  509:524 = -0.80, 87.4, 171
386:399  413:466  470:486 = 8.46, 129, 132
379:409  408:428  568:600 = 2.41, 130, 154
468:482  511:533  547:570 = -2.99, 136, 165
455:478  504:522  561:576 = -3.35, 141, 146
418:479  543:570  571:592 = -3.99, 116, 151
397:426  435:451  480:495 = 4.94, 121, 139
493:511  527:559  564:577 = -4.30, 164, 139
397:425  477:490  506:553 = 1.72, 122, 170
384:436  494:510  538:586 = -2.45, 119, 158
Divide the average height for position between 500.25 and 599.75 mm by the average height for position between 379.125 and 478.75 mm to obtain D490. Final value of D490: 1.36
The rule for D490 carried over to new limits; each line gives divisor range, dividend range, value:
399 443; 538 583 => 1.44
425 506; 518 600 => 1.29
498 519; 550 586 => 0.92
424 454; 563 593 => 1.59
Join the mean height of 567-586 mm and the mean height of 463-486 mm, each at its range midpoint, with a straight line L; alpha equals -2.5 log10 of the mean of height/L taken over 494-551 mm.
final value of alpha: -0.20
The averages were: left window 138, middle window 169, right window 143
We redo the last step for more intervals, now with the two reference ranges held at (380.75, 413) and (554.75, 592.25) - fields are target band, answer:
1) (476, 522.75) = -0.076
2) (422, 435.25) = 0.308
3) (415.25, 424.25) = 0.135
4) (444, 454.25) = 0.302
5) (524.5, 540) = -0.145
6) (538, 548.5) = -0.116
